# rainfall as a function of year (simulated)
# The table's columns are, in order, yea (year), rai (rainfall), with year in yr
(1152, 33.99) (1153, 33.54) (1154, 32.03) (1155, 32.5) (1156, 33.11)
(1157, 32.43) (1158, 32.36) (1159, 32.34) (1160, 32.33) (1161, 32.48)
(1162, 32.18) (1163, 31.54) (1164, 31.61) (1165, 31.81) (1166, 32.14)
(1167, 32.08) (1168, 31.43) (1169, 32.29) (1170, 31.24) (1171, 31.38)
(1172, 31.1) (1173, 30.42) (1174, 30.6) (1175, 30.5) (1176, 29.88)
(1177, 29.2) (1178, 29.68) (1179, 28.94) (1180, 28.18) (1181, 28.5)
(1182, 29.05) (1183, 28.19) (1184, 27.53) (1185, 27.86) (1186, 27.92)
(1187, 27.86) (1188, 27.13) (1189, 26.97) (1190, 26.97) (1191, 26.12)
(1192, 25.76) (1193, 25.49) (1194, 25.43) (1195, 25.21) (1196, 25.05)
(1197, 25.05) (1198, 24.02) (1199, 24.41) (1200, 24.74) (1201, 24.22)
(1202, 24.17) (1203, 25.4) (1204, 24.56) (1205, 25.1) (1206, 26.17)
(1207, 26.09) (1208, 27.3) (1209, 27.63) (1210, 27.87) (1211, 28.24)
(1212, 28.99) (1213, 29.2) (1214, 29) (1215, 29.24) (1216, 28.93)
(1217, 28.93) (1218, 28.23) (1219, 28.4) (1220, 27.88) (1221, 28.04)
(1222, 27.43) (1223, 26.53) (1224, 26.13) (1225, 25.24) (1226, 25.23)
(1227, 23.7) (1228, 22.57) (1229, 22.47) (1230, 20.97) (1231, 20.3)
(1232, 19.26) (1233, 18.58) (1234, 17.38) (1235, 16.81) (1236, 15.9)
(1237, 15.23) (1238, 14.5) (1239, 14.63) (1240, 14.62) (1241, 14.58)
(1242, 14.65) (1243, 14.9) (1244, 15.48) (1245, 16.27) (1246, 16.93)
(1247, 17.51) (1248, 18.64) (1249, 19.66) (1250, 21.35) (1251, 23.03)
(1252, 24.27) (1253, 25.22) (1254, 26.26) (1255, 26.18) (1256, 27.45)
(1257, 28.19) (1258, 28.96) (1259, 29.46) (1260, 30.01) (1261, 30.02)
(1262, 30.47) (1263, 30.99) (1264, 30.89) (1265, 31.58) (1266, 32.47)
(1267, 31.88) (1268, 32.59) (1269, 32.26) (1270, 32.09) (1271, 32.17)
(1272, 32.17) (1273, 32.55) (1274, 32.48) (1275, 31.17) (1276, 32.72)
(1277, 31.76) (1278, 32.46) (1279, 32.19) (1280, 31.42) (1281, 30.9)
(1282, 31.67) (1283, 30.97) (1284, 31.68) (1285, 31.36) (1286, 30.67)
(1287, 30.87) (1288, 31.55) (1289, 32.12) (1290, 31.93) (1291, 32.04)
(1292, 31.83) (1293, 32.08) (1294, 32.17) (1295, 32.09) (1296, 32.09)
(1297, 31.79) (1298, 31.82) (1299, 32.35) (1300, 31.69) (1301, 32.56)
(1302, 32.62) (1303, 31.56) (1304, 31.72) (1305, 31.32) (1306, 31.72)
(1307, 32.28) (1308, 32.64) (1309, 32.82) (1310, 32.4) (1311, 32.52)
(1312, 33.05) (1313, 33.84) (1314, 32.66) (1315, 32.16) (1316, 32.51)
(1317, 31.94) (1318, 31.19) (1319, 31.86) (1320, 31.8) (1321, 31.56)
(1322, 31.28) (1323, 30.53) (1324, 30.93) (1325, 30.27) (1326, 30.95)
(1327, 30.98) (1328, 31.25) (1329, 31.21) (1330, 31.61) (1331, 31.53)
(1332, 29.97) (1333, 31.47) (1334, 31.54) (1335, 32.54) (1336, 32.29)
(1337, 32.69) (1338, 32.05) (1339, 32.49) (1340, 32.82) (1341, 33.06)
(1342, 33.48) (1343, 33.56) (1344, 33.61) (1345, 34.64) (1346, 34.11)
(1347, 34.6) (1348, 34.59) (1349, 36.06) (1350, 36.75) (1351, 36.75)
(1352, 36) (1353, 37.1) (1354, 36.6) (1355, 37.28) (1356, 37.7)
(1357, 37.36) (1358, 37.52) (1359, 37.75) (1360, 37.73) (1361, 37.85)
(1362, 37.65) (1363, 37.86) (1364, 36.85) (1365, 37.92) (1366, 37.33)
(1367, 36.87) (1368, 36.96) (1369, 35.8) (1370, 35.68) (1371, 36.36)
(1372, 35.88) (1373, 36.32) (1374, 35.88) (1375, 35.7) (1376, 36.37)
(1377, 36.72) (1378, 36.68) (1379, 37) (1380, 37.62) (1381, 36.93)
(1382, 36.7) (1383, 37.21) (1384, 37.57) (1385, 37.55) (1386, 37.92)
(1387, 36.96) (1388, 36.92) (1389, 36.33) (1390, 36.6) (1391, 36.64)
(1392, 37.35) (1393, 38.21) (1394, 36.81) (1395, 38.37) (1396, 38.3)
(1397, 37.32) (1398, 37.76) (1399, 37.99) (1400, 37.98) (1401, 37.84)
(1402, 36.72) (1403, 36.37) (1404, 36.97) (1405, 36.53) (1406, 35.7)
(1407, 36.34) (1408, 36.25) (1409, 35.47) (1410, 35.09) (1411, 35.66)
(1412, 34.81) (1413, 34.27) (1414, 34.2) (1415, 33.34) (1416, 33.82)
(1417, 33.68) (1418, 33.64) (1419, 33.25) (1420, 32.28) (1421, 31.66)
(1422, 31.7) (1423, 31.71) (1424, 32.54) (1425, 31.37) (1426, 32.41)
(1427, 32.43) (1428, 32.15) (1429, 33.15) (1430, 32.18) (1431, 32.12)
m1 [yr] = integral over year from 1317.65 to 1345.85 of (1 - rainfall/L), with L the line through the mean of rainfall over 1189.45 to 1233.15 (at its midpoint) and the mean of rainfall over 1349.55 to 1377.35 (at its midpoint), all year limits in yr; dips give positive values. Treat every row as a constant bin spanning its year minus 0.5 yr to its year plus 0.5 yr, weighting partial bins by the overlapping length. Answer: 2.1 yr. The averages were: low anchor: 25.7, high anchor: 36.9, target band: 31.9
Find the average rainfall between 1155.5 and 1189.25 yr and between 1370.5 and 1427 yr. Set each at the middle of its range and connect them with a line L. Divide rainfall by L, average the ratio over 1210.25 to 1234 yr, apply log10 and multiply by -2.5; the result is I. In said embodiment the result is 0.22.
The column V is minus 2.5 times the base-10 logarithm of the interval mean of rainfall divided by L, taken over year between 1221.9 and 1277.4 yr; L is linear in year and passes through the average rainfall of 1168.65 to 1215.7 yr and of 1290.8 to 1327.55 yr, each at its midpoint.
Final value 0.219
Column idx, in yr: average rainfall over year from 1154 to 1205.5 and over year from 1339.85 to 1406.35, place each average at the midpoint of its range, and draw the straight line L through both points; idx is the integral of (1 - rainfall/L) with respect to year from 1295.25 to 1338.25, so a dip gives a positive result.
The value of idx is 3.10 yr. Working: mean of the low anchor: 28.8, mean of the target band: 31.9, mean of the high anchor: 36.6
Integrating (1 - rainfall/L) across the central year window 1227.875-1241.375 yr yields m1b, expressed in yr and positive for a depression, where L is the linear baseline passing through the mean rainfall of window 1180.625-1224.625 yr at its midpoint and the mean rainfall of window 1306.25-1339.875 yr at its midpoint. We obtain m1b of 5.1 yr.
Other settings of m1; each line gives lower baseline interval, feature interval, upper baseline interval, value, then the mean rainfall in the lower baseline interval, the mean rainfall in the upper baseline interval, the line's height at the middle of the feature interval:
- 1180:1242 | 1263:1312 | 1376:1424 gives -4.6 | 24.6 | 36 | 29.2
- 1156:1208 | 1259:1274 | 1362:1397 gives 0.3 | 28.5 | 37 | 32.1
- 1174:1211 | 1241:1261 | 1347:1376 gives 5.3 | 26.9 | 36.7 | 30.3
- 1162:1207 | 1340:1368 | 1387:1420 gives -1.6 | 28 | 36.1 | 34.3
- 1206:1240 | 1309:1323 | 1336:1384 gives 0.0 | 24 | 36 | 32.1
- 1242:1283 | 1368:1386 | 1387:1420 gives -1.1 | 27.6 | 36.1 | 34.5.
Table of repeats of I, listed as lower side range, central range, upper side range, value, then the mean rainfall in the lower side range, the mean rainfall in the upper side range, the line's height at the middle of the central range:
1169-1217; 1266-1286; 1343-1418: -0.01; 27.6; 36.5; 31.5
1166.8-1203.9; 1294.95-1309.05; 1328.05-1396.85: 0.03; 27.8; 35.7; 33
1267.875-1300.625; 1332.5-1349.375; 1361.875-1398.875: 0.05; 31.9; 37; 34.9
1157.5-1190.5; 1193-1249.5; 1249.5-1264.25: 0.24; 30.1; 27.5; 28.6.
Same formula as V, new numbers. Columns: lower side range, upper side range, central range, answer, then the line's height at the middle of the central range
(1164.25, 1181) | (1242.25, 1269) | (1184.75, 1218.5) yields 0.085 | 28.8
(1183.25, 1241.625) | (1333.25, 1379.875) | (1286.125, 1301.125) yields -0.039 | 30.8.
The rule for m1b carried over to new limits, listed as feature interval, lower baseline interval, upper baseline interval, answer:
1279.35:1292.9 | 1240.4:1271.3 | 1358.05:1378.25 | -1.5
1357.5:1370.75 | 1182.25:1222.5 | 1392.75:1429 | -1.6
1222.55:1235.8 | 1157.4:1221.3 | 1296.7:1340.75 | 3.5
